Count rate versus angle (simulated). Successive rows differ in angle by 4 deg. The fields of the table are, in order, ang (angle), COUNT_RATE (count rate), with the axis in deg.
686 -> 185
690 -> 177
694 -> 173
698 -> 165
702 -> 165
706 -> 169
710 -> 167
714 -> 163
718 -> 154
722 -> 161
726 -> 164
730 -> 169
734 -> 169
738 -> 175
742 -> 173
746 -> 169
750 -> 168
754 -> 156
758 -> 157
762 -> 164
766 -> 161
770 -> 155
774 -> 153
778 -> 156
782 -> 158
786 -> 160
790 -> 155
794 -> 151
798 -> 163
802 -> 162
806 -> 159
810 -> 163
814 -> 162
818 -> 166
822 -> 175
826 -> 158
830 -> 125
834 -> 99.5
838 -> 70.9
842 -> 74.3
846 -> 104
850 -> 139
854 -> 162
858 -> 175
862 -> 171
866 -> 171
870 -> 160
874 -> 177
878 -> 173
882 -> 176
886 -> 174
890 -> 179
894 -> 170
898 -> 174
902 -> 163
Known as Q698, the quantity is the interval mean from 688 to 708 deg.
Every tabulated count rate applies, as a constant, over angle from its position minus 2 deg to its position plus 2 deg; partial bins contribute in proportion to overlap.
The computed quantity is 170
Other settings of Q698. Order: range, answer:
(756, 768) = 161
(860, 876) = 170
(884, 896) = 174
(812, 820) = 164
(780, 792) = 158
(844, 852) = 122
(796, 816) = 162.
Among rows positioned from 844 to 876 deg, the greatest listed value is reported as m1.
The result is 177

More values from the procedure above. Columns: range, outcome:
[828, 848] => 125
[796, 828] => 175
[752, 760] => 157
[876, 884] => 176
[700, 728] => 169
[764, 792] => 161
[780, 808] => 163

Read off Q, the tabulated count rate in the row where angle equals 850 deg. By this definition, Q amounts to 139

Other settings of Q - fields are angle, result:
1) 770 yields 155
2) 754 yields 156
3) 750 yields 168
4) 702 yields 165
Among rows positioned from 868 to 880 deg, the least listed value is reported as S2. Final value 160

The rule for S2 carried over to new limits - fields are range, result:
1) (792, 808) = 151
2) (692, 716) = 163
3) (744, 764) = 156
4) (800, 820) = 159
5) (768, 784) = 153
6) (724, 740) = 164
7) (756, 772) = 155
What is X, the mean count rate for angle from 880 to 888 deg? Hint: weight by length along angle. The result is 175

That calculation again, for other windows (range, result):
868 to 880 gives 170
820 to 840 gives 126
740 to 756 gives 166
